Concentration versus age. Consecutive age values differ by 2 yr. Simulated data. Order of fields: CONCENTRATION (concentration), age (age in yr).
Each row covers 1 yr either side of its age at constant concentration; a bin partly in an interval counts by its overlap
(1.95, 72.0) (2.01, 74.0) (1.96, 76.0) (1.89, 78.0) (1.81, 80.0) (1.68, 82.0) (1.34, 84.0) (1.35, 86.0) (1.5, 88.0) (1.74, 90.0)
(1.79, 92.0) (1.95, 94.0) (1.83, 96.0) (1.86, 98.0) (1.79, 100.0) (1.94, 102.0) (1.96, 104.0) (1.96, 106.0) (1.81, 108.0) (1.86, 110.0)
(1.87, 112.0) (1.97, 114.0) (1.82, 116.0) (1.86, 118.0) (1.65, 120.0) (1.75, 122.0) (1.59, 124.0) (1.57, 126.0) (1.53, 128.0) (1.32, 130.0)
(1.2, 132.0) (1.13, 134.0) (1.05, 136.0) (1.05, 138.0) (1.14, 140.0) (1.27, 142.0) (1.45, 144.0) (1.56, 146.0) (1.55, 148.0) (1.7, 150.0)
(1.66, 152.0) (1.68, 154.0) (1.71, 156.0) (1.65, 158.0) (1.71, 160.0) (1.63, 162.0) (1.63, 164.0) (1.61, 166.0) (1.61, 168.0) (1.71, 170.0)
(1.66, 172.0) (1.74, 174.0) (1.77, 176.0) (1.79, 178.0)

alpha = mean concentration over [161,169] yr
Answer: 1.62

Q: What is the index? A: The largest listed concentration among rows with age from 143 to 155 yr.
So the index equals 1.7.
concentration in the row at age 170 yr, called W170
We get 1.71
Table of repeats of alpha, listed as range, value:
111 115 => 1.92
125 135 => 1.35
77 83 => 1.79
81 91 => 1.52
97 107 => 1.9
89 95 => 1.83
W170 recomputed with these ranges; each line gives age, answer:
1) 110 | 1.86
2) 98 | 1.86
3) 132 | 1.2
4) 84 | 1.34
